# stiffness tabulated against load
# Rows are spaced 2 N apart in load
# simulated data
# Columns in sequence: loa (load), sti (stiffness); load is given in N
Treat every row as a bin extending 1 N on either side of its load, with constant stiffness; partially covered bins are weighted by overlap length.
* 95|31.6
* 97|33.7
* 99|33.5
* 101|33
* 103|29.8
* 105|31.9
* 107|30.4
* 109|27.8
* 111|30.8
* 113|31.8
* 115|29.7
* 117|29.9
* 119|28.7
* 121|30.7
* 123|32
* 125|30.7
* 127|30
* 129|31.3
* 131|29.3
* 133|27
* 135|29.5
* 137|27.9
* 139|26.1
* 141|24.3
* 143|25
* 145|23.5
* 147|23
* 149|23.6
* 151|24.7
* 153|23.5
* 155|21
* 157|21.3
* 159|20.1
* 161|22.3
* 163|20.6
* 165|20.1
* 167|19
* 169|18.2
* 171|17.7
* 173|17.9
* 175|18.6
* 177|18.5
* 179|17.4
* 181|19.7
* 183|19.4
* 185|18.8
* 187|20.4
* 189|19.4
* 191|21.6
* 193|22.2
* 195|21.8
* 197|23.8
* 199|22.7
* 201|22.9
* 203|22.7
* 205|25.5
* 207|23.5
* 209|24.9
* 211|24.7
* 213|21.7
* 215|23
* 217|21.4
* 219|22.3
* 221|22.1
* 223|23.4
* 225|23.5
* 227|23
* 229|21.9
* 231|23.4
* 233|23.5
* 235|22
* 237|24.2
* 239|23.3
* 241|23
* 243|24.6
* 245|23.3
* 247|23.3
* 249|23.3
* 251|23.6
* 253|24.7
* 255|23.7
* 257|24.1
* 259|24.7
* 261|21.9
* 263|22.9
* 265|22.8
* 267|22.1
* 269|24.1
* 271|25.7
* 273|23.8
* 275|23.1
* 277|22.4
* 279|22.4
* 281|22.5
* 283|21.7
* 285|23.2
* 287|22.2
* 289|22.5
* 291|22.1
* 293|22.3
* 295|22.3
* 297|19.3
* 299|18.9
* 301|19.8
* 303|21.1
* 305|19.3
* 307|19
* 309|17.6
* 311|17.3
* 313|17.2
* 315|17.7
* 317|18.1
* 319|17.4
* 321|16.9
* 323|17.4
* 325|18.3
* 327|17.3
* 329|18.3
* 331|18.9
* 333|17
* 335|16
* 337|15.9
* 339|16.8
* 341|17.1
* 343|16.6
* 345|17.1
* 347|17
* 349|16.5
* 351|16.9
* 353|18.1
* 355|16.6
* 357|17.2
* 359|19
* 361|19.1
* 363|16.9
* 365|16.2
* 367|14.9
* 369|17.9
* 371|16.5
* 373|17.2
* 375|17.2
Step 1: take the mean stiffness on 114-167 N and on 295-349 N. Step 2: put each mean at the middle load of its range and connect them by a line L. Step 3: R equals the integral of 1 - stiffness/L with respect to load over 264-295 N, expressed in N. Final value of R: -4.9 N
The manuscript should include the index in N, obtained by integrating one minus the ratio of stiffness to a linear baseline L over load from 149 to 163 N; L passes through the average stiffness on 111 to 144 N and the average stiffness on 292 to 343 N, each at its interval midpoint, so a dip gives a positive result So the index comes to 2.7 N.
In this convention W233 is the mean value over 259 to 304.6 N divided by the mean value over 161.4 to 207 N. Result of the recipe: 1.09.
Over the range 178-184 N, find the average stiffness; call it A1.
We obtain 18.8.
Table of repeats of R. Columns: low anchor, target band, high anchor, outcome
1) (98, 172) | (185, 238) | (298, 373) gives 0.84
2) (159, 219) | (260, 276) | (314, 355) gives -3.64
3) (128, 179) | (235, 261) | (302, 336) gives -4.72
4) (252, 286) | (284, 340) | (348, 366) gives 4.16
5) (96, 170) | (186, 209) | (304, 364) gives 1.30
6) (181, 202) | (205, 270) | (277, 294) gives -4.48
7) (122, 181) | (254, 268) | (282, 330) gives -1.71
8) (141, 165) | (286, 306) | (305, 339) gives -2.89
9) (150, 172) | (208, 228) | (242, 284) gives -0.70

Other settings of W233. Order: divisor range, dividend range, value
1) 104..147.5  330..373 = 0.59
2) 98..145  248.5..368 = 0.67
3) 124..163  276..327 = 0.79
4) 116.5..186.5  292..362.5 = 0.76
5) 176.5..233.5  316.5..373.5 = 0.78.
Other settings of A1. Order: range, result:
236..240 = 23.8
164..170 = 19.1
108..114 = 30.1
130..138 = 28.4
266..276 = 23.8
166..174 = 18.2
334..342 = 16.5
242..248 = 23.7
